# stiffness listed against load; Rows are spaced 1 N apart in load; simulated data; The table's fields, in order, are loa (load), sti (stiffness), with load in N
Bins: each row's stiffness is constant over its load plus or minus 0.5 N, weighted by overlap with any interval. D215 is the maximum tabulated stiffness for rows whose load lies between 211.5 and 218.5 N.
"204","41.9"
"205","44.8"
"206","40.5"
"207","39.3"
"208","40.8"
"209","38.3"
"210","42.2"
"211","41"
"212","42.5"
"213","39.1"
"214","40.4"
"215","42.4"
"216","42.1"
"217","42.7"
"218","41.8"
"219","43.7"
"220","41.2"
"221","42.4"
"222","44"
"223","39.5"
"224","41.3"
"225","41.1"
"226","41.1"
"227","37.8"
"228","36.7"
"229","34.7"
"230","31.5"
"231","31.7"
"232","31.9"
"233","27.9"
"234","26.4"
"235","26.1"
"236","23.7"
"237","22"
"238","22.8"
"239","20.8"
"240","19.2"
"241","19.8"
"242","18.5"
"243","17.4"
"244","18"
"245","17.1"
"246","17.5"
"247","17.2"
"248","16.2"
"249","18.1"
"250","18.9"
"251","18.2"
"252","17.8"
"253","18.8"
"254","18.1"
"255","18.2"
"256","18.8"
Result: 42.7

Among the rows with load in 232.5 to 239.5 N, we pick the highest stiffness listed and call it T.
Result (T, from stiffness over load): 27.9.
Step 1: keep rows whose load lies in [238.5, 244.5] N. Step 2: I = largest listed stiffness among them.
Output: 20.8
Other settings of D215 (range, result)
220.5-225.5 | 44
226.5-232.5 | 37.8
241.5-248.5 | 18.5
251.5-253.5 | 18.8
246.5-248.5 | 17.2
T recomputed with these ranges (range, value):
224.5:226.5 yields 41.1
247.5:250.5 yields 18.9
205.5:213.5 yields 42.5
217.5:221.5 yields 43.7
